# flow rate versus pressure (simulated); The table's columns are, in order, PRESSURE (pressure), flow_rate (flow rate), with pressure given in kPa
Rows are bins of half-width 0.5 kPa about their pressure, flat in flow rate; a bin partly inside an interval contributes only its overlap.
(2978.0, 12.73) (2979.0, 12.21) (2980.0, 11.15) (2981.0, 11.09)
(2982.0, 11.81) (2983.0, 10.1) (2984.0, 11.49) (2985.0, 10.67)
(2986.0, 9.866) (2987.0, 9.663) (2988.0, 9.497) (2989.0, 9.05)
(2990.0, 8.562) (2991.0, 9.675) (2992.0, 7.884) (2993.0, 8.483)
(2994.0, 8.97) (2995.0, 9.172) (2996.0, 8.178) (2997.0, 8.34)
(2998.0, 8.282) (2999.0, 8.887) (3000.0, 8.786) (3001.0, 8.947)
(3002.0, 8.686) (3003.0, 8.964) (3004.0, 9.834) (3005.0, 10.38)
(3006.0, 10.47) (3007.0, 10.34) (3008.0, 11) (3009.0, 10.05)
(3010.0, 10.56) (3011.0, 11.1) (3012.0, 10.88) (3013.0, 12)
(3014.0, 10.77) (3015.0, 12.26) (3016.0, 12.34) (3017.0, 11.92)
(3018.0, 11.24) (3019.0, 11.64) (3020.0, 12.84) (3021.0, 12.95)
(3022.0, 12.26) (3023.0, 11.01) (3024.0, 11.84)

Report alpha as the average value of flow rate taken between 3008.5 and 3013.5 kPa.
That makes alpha 10.9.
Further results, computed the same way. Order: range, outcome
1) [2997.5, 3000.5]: 8.65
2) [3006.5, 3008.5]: 10.7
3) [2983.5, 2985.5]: 11.1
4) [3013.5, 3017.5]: 11.8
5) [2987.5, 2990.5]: 9.04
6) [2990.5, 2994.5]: 8.75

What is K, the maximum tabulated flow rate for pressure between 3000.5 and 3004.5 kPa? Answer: 9.834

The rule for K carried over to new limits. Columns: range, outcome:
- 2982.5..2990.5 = 11.49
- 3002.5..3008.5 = 11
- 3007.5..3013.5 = 12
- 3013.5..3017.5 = 12.34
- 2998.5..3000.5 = 8.887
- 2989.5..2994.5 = 9.675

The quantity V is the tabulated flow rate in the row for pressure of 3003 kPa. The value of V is 8.964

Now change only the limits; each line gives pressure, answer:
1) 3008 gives 11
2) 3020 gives 12.84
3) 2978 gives 12.73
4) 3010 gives 10.56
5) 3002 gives 8.686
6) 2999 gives 8.887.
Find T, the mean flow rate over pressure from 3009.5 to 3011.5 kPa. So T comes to 10.8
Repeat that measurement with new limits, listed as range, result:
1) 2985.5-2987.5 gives 9.76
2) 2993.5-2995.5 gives 9.07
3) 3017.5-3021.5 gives 12.2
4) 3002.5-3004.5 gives 9.4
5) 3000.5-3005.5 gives 9.36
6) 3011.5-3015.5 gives 11.5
